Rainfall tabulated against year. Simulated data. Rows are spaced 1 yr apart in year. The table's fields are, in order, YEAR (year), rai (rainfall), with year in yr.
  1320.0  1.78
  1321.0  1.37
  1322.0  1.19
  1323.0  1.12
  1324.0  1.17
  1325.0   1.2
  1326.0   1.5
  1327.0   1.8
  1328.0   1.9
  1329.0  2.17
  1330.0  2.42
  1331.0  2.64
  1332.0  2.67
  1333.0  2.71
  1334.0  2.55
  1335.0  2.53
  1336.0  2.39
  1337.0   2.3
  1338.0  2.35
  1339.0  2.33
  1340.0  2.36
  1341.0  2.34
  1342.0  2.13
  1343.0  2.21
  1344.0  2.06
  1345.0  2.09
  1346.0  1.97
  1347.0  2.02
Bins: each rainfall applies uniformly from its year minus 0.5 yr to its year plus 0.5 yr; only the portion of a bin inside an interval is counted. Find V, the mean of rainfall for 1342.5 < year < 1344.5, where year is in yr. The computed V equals 2.13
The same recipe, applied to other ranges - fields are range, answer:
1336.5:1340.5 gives 2.33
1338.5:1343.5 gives 2.27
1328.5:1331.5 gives 2.41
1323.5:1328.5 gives 1.51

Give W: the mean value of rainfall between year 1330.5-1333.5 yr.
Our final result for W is 2.67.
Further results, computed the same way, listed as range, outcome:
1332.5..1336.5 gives 2.54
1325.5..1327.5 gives 1.65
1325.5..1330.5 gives 1.96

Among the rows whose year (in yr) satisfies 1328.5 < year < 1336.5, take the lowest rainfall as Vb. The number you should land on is 2.17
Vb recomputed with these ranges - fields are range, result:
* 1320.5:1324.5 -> 1.12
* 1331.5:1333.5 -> 2.67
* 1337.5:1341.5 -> 2.33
